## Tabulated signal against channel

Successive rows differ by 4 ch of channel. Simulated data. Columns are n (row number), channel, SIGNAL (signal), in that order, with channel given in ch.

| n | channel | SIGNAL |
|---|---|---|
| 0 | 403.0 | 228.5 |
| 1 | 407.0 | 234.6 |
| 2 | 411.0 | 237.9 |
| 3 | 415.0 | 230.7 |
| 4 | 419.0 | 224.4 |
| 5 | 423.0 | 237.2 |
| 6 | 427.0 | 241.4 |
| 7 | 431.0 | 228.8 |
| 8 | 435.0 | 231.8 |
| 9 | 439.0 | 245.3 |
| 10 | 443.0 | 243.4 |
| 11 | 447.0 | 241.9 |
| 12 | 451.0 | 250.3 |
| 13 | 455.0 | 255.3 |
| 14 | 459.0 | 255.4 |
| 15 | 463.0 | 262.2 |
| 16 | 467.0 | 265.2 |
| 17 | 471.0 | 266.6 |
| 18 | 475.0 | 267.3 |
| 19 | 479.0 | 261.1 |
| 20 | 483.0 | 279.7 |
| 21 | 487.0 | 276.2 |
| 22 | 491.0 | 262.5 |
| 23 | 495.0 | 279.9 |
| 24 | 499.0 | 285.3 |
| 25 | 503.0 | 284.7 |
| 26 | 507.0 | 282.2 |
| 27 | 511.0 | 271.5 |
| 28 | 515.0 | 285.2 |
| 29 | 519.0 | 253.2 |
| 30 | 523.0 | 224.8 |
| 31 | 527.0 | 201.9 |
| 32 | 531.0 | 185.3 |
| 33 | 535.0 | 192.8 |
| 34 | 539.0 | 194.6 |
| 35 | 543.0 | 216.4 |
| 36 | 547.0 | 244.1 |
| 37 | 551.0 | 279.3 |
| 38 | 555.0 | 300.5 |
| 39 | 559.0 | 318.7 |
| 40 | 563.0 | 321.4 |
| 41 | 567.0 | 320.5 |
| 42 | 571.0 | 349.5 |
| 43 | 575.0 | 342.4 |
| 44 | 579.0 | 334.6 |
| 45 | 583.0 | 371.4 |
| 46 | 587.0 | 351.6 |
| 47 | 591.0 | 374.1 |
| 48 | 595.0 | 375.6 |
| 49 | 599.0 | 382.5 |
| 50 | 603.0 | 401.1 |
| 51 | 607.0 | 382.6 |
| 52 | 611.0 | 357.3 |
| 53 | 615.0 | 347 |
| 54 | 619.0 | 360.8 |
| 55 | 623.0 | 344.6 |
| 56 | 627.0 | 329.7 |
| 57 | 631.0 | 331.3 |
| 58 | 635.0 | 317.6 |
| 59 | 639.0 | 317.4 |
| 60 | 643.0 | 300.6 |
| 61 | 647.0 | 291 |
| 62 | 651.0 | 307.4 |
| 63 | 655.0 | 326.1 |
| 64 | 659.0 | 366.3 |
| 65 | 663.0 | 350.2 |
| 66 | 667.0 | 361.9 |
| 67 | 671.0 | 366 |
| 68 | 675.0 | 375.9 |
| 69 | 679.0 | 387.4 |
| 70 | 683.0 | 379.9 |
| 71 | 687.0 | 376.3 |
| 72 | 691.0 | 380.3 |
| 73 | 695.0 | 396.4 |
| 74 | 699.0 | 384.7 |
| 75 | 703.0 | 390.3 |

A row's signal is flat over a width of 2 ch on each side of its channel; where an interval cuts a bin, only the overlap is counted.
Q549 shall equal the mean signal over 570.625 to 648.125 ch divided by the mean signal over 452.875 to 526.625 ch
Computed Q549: 1.31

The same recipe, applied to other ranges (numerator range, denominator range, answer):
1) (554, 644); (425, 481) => 1.38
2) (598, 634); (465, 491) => 1.33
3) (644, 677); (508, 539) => 1.49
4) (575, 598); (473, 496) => 1.33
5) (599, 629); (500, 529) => 1.40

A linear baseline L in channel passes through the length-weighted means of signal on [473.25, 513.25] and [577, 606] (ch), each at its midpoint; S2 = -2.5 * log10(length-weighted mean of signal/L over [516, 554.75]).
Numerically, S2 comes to 0.36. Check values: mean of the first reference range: 275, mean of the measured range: 227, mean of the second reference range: 371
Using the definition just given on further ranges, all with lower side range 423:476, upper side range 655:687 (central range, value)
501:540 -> 0.20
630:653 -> 0.14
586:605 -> -0.16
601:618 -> -0.11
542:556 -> 0.16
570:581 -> -0.08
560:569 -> -0.03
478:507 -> -0.02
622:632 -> 0.03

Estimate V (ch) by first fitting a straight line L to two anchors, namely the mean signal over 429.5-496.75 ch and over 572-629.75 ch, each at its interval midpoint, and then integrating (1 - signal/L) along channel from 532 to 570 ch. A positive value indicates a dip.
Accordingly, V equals 6.9 ch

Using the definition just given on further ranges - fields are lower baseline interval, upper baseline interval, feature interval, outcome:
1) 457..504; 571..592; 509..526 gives 2.5 ch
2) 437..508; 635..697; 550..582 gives -1.8 ch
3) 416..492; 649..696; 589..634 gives -4.0 ch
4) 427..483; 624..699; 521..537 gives 4.8 ch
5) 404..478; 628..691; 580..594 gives -2.4 ch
